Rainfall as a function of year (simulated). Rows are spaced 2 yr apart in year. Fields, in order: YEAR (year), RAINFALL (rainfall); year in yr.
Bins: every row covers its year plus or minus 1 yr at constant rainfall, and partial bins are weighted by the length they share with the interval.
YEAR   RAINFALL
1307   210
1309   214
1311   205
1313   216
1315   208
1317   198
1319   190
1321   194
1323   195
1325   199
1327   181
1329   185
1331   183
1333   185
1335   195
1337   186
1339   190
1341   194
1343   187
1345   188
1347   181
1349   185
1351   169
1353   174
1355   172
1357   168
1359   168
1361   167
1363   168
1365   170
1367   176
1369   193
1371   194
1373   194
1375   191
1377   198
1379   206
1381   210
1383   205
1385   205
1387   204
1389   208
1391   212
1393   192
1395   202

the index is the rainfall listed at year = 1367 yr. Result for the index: 176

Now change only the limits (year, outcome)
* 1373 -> 194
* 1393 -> 192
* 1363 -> 168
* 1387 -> 204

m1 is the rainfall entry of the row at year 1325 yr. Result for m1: 199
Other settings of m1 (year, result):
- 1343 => 187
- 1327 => 181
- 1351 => 169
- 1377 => 198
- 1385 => 205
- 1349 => 185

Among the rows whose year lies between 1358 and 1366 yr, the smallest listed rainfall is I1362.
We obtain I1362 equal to 167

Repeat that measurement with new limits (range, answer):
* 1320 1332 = 181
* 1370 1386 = 191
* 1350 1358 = 168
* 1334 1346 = 186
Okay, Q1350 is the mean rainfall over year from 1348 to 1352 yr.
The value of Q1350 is 177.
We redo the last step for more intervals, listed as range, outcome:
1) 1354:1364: 169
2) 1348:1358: 174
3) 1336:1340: 188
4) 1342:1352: 182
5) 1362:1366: 169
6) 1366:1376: 190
